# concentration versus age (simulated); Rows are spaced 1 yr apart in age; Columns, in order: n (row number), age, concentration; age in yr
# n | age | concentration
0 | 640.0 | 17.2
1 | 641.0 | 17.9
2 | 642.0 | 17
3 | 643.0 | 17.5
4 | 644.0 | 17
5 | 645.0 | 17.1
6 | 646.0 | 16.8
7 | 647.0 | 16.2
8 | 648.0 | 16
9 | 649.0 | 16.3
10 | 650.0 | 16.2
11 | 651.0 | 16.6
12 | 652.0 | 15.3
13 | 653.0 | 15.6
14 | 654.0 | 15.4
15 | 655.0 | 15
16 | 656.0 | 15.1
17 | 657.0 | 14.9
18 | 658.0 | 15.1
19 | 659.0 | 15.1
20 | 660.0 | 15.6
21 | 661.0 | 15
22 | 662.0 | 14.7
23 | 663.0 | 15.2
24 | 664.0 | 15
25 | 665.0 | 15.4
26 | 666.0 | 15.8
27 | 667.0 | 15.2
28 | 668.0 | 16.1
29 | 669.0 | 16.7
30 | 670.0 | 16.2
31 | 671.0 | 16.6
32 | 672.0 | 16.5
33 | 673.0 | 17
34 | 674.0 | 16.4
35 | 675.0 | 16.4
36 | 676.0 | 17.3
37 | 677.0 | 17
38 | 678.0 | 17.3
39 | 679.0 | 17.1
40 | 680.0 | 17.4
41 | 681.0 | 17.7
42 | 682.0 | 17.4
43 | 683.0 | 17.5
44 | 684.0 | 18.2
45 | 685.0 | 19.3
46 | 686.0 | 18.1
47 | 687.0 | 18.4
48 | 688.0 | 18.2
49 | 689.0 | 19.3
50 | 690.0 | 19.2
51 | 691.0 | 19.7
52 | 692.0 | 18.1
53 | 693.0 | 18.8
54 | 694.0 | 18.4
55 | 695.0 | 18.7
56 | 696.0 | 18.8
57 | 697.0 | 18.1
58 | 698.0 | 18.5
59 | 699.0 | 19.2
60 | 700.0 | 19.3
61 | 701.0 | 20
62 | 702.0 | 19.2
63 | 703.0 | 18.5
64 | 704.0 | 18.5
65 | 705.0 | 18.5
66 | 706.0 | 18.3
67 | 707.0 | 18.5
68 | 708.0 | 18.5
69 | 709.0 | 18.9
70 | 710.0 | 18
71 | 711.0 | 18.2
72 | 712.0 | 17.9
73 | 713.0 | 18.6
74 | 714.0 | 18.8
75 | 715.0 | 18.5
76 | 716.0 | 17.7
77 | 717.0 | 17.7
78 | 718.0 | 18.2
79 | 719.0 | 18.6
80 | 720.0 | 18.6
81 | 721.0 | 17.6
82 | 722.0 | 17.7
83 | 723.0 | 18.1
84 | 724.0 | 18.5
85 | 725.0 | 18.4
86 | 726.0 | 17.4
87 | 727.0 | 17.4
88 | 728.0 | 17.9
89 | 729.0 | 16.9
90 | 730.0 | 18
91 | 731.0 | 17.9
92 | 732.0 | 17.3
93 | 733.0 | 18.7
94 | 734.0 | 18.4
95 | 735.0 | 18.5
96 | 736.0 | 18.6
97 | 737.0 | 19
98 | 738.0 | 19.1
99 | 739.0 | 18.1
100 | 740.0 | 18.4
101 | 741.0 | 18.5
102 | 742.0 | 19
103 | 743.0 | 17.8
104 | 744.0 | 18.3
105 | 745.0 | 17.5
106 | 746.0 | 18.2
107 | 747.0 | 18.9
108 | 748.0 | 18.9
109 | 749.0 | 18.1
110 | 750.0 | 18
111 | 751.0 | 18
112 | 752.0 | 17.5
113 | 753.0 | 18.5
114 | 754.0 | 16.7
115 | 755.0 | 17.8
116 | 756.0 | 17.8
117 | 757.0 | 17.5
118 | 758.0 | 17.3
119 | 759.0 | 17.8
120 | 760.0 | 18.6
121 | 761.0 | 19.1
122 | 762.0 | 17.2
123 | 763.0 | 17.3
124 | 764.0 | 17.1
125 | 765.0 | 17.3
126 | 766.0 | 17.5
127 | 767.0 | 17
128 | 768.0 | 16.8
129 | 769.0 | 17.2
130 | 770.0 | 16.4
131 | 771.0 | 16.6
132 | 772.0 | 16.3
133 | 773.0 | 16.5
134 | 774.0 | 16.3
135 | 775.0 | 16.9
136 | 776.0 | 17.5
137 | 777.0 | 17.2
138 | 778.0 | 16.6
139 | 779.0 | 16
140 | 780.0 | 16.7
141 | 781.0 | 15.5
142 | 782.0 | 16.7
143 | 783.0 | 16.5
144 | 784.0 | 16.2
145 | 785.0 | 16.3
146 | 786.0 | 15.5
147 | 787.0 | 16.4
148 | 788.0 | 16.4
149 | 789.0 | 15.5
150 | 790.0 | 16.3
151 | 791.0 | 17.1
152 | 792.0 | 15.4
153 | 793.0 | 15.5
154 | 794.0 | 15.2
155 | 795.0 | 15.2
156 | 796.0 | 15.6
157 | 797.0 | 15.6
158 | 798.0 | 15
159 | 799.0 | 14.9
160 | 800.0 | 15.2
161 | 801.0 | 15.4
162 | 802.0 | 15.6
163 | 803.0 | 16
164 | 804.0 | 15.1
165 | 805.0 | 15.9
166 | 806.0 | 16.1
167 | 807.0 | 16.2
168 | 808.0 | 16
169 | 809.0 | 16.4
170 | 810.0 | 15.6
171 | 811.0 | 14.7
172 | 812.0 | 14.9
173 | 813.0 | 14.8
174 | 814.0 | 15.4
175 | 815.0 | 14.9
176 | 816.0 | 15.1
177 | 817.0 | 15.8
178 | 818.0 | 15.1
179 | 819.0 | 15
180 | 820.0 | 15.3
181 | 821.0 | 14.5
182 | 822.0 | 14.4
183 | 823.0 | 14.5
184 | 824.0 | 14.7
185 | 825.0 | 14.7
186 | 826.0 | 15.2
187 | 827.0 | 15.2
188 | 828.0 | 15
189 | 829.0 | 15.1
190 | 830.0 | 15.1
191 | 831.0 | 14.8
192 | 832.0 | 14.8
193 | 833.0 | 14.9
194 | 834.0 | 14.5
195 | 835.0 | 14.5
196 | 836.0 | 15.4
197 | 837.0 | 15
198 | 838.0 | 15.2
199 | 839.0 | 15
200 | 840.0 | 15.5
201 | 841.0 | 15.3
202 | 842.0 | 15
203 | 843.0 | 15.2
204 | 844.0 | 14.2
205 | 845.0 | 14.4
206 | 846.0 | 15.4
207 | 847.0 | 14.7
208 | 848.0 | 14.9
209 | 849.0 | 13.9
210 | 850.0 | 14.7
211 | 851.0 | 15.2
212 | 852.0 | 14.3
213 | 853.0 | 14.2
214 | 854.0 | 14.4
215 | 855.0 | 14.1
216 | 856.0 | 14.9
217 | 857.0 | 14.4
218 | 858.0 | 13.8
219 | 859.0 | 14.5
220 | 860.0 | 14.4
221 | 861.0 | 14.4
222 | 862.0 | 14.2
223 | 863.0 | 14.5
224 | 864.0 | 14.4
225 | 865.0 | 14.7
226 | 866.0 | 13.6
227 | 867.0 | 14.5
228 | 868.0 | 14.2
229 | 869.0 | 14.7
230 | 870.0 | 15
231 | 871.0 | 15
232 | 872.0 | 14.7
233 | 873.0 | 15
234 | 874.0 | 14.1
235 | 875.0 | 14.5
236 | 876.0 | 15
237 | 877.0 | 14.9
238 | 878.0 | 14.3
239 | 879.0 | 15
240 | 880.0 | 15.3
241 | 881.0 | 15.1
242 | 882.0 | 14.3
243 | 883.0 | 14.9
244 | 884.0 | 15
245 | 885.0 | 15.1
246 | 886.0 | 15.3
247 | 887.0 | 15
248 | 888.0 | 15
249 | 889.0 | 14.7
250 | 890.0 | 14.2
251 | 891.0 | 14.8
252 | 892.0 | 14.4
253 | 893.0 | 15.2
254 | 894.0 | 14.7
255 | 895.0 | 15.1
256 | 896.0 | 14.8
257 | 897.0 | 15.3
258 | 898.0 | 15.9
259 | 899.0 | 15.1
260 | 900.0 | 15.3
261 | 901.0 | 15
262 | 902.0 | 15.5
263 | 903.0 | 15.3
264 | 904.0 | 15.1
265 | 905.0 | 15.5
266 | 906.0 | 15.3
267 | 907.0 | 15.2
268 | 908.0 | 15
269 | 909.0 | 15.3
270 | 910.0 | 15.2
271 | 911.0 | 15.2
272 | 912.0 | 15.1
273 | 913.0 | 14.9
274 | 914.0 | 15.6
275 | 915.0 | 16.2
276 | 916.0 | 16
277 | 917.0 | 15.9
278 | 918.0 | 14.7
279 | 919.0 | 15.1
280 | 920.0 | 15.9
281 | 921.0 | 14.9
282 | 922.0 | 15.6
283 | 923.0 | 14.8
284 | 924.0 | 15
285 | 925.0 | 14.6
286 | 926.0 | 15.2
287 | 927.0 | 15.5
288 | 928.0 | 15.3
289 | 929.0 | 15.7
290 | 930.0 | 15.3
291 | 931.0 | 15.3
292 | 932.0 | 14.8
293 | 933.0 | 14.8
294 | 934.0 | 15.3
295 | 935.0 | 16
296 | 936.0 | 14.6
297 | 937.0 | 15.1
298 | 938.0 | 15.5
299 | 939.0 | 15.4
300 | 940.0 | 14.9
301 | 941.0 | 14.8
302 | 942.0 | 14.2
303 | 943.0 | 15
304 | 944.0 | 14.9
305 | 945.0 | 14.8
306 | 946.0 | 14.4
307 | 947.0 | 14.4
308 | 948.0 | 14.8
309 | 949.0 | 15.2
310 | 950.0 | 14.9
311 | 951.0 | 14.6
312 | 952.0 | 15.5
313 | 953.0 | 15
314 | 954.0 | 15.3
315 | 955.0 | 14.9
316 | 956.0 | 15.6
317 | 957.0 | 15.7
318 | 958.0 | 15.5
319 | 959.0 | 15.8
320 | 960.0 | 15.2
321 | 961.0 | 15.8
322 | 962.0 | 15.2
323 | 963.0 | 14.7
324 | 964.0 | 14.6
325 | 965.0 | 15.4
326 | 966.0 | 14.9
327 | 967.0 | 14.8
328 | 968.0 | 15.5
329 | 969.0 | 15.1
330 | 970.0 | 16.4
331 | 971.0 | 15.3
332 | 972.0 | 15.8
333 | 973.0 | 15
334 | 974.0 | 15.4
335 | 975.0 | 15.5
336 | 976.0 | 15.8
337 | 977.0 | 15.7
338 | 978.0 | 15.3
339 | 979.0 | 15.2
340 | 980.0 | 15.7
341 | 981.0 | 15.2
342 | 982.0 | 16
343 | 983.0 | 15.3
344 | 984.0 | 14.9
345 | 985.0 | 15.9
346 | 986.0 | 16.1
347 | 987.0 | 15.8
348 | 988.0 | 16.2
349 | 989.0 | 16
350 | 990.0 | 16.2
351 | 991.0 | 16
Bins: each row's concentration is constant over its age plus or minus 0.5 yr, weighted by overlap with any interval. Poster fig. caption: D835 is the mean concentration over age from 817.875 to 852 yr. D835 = 14.9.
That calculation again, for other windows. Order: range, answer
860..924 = 15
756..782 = 17.1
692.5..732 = 18.3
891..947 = 15.2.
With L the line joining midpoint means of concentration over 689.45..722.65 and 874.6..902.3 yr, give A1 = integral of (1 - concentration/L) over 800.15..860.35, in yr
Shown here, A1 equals 4.1 yr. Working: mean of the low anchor 18.5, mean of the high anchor 15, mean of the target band 15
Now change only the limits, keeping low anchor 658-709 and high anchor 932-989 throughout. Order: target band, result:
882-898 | 0.93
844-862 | 1.84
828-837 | 0.77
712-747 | -2.14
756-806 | 0.87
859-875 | 1.52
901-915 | 0.37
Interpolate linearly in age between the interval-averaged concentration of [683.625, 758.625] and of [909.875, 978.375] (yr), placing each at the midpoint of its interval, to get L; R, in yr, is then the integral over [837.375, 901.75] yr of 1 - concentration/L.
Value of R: 5.94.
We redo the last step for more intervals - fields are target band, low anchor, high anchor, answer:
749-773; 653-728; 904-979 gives -0.8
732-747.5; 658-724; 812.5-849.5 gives -1.6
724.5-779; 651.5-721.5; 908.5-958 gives -2.9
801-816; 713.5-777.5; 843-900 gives 0.7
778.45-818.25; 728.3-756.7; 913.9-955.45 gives 3.6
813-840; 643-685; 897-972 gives 1.1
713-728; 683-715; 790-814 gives -0.1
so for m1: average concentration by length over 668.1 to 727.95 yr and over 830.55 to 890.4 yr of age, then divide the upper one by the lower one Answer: 0.8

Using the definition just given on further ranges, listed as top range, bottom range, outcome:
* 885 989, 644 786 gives 0.87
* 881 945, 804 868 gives 1.02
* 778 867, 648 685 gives 0.94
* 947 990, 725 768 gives 0.86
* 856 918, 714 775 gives 0.84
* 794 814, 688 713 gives 0.83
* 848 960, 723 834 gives 0.90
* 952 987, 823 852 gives 1.03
